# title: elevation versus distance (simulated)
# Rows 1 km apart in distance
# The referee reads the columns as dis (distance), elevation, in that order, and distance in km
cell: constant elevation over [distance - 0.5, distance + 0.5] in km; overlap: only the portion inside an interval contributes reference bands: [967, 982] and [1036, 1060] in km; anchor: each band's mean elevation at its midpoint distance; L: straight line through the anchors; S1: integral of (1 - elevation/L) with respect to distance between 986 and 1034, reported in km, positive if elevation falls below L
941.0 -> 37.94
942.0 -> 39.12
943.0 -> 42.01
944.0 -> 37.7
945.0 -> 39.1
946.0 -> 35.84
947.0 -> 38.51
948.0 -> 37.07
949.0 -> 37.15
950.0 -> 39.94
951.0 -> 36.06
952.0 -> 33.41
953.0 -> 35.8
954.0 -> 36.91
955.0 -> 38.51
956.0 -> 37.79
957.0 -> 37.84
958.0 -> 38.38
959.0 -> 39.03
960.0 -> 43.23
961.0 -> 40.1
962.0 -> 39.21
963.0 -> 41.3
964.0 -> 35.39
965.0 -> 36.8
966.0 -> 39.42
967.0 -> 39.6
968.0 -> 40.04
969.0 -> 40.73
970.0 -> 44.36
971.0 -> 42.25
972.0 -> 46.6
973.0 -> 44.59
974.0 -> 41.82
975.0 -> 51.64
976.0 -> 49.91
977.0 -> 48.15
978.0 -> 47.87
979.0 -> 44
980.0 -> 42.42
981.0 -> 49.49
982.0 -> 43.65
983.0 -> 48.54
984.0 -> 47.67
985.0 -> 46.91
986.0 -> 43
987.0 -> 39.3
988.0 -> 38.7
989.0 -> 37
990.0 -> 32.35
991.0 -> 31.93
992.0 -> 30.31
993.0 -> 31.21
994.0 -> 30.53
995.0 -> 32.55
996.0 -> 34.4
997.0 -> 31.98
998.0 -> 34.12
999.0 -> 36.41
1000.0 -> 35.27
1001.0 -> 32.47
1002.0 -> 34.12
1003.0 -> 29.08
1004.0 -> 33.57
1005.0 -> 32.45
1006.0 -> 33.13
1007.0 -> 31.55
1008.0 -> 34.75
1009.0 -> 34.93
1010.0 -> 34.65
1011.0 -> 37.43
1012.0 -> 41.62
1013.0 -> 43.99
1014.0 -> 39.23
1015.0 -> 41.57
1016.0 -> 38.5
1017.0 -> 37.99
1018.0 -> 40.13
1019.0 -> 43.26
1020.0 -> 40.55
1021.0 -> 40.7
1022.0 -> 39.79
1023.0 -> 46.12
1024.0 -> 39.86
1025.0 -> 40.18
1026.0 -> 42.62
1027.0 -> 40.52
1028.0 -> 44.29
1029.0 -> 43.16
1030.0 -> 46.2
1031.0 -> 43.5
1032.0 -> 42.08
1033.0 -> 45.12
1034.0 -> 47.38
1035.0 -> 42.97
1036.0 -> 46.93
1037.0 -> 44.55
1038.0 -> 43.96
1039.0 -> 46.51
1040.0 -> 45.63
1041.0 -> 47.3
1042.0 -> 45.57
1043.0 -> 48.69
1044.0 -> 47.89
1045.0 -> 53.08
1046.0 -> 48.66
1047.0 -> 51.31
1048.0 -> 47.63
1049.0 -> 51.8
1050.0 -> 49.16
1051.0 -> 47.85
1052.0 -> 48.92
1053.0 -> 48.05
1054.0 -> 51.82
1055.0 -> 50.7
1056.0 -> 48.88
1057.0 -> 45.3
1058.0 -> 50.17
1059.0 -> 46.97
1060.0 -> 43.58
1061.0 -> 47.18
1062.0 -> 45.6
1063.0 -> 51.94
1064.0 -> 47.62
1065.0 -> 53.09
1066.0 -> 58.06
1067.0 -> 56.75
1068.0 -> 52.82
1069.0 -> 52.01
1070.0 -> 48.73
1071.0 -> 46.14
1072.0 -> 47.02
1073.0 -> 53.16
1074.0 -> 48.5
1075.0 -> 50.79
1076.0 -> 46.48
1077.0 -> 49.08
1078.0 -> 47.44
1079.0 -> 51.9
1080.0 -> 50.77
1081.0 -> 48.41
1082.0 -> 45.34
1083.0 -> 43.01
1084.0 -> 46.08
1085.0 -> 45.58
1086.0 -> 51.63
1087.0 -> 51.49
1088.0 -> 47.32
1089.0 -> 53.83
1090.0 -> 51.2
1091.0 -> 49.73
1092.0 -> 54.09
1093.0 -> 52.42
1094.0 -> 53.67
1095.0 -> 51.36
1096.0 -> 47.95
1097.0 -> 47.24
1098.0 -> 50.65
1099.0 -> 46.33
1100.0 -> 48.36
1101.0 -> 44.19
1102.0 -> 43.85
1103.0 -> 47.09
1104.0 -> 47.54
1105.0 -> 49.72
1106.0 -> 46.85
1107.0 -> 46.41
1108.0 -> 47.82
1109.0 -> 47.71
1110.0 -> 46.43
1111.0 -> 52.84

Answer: 9.1 km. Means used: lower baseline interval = 45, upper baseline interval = 48.2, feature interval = 37.7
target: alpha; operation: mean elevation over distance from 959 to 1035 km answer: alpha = 39.9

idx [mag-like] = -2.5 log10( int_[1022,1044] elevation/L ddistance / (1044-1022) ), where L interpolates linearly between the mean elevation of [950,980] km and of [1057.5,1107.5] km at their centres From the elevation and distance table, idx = 0.032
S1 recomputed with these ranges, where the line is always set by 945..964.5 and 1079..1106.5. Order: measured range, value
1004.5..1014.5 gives 1.4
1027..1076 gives -2.7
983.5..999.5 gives 1.8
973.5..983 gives -1.6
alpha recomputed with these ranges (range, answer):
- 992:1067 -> 42.6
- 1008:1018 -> 38.7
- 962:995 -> 41.3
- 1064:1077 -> 50.9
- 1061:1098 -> 49.9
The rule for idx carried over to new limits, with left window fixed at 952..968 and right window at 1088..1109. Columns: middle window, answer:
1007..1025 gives 0.086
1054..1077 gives -0.072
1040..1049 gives -0.090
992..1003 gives 0.245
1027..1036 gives -0.009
